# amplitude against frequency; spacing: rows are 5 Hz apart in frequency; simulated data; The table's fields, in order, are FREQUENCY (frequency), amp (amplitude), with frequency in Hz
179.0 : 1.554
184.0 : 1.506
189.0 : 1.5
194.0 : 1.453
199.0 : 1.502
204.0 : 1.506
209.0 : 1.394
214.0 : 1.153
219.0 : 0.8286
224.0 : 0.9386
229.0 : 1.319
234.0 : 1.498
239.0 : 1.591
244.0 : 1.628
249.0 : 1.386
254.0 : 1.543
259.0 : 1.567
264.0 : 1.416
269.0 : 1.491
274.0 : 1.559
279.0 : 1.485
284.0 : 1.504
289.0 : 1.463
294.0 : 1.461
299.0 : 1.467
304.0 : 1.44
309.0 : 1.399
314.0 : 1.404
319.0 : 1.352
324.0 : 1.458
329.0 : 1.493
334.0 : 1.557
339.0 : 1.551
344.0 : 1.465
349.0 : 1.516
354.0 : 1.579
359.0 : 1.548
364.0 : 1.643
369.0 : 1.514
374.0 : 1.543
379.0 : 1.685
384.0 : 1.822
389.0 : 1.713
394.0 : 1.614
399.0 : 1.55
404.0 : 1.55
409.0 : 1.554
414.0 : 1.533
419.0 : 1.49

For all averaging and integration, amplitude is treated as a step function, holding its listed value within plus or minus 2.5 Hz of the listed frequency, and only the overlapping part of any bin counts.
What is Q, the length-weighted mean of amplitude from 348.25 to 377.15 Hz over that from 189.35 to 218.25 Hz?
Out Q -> 1.14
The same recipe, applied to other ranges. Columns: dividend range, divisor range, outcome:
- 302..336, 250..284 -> 0.96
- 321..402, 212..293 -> 1.13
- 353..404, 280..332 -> 1.12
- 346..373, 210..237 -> 1.33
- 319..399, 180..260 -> 1.13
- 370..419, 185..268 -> 1.15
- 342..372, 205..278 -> 1.12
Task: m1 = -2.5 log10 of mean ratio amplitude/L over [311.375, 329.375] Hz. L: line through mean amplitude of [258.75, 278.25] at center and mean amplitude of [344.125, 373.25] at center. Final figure 0.082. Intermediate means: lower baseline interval 1.5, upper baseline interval 1.55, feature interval 1.42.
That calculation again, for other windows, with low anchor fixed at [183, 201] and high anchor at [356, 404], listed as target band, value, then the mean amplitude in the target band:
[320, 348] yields 0.06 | 1.5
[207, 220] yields 0.29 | 1.15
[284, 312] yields 0.08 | 1.45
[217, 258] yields 0.13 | 1.36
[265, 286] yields 0.03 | 1.5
